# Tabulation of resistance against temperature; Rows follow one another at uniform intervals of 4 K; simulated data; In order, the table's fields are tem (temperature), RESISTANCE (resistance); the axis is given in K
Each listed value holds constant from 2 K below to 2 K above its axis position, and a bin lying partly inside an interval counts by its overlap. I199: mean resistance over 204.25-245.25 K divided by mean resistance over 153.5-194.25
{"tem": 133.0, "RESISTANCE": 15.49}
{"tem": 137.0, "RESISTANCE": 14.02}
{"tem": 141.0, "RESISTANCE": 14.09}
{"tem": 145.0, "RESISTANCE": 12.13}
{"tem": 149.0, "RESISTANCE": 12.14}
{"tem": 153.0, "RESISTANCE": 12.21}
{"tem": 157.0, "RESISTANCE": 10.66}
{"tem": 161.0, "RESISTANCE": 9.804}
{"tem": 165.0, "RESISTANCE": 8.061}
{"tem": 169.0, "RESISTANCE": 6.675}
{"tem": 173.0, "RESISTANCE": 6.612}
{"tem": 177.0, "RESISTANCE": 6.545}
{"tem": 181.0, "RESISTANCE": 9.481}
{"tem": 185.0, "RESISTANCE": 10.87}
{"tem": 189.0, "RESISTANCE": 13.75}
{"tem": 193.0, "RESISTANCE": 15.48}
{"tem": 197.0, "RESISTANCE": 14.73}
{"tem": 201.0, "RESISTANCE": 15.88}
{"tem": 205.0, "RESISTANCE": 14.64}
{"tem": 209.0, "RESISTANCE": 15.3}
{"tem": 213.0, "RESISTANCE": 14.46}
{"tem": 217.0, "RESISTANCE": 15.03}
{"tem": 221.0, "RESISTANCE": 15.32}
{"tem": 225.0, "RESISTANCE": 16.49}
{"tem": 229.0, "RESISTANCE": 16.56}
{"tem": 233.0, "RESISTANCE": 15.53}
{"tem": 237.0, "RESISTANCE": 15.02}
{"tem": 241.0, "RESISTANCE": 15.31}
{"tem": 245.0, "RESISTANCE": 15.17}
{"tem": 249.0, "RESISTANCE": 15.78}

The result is 1.6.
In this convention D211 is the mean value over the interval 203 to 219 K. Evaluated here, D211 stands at 14.9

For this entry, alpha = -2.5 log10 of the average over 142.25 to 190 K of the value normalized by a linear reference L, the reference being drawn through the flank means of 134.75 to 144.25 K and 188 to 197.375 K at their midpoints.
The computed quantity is 0.40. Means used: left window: 13.8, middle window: 9.9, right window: 14.7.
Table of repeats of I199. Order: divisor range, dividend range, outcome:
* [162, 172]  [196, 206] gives 2.01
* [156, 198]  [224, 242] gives 1.56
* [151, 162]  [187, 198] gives 1.33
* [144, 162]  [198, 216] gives 1.32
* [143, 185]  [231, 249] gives 1.61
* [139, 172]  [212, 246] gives 1.46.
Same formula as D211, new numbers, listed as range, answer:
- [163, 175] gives 7.12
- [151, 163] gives 10.9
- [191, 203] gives 15.4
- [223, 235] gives 16.2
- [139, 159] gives 12.2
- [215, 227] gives 15.6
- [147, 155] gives 12.2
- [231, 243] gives 15.3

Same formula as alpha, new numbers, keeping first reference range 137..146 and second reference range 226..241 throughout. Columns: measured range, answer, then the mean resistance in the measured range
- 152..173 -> 0.46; 9.08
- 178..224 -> 0.07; 14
